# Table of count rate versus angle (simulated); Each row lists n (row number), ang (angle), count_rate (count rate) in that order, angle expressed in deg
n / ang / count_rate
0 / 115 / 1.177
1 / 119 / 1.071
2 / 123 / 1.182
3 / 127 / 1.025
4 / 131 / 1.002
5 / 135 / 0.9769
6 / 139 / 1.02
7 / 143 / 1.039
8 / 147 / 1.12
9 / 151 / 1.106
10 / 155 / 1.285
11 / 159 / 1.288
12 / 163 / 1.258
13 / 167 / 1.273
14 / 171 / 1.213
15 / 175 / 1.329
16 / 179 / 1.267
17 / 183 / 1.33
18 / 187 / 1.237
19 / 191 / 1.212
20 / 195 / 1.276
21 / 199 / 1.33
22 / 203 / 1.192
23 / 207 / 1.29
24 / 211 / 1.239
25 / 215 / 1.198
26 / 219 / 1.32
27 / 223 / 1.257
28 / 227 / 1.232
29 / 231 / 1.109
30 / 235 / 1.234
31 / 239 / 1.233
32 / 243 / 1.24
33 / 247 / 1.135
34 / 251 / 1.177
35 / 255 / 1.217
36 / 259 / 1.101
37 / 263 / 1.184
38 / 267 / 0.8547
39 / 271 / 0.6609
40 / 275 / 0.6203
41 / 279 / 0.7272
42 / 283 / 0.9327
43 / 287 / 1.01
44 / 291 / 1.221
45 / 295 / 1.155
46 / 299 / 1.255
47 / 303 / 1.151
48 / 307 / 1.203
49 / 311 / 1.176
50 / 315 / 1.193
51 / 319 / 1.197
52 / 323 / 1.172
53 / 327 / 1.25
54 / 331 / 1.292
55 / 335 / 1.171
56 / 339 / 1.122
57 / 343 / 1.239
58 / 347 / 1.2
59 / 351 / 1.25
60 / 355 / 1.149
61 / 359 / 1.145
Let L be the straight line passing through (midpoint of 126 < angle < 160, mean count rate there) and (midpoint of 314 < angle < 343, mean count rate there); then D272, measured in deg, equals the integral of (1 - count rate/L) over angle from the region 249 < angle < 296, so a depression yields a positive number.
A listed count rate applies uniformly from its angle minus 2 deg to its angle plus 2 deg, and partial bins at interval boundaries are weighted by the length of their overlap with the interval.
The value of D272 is 7.4 deg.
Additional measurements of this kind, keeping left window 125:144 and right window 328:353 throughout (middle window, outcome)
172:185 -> -3.04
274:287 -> 3.90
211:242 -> -3.54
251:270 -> 0.98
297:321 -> -0.27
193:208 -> -2.71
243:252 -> -0.40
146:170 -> -4.43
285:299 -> 0.24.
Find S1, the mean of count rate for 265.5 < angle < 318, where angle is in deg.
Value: 1.02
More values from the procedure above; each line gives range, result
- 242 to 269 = 1.13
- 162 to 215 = 1.26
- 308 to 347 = 1.2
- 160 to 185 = 1.28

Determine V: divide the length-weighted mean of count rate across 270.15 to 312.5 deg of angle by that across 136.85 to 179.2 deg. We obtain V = 0.85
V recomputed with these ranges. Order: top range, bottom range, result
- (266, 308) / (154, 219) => 0.77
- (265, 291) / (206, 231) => 0.67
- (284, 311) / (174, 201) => 0.90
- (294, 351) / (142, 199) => 0.97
